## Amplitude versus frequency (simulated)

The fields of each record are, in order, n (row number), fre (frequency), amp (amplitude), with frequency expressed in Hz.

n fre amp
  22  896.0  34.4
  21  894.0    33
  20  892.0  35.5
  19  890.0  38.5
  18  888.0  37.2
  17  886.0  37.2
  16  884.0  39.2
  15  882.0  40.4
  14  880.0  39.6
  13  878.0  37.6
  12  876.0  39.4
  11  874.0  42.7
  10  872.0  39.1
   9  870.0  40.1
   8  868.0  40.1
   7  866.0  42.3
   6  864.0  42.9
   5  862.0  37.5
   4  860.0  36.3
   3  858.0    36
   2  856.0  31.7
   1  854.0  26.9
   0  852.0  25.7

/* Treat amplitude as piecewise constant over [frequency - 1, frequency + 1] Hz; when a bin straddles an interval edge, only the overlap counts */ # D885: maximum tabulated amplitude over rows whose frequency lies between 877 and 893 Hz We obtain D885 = 40.4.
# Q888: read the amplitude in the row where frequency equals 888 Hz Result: 37.2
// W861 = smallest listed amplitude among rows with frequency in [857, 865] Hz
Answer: 36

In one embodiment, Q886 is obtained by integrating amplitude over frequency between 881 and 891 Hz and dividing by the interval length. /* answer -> 38.5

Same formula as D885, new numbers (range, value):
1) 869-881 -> 42.7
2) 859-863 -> 37.5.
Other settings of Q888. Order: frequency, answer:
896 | 34.4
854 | 26.9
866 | 42.3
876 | 39.4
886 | 37.2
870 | 40.1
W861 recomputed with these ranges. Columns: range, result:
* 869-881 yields 37.6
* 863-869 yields 40.1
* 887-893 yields 35.5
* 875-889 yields 37.2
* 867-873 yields 39.1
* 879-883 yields 39.6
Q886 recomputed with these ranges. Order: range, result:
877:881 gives 38.6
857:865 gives 38.2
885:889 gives 37.2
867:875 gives 40.5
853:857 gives 29.3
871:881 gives 39.7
